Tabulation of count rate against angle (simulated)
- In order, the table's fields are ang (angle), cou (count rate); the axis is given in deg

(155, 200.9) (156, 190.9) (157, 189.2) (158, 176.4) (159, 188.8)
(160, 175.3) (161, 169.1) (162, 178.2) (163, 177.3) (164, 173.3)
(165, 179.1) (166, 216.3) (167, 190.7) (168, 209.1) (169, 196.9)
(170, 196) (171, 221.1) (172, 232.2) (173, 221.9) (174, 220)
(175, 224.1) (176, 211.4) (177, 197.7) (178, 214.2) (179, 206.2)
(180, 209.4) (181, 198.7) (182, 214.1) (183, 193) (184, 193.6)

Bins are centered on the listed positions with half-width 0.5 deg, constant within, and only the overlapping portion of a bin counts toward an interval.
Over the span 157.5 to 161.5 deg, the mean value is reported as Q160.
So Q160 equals 177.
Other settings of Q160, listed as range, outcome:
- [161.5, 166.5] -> 185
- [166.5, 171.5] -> 203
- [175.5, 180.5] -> 208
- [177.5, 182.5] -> 209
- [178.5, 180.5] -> 208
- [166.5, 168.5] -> 200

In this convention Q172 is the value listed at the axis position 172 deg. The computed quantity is 232.2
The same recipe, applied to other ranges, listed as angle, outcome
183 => 193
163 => 177.3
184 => 193.6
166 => 216.3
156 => 190.9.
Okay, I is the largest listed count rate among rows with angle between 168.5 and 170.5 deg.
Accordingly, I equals 196.9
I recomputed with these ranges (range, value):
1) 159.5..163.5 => 178.2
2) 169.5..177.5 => 232.2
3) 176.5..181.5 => 214.2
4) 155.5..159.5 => 190.9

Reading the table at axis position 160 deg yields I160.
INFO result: 175.3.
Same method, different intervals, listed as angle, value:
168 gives 209.1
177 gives 197.7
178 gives 214.2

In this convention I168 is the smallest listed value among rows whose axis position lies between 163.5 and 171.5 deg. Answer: 173.3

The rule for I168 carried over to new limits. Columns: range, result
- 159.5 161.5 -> 169.1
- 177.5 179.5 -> 206.2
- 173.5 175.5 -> 220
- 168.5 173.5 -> 196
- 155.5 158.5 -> 176.4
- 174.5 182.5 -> 197.7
